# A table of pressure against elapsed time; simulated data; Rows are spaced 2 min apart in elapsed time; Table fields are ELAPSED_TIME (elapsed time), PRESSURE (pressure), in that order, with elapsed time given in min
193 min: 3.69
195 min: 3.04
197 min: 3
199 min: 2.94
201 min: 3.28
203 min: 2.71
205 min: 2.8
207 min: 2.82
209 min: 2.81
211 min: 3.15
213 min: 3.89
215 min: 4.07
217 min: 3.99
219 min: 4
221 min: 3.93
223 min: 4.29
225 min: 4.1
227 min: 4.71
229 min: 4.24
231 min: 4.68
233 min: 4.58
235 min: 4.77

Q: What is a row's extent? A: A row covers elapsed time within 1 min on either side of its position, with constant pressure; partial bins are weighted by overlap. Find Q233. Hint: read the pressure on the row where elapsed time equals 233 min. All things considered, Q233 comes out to 4.58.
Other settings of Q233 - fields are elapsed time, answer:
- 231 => 4.68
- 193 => 3.69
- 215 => 4.07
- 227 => 4.71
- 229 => 4.24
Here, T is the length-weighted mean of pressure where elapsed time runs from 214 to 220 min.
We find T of 4.02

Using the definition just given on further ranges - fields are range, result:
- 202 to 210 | 2.78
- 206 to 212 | 2.93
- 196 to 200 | 2.97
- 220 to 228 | 4.26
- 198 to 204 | 2.98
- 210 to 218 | 3.78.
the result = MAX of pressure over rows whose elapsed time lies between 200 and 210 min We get 3.28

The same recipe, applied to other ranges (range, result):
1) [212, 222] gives 4.07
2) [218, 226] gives 4.29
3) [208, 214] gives 3.89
